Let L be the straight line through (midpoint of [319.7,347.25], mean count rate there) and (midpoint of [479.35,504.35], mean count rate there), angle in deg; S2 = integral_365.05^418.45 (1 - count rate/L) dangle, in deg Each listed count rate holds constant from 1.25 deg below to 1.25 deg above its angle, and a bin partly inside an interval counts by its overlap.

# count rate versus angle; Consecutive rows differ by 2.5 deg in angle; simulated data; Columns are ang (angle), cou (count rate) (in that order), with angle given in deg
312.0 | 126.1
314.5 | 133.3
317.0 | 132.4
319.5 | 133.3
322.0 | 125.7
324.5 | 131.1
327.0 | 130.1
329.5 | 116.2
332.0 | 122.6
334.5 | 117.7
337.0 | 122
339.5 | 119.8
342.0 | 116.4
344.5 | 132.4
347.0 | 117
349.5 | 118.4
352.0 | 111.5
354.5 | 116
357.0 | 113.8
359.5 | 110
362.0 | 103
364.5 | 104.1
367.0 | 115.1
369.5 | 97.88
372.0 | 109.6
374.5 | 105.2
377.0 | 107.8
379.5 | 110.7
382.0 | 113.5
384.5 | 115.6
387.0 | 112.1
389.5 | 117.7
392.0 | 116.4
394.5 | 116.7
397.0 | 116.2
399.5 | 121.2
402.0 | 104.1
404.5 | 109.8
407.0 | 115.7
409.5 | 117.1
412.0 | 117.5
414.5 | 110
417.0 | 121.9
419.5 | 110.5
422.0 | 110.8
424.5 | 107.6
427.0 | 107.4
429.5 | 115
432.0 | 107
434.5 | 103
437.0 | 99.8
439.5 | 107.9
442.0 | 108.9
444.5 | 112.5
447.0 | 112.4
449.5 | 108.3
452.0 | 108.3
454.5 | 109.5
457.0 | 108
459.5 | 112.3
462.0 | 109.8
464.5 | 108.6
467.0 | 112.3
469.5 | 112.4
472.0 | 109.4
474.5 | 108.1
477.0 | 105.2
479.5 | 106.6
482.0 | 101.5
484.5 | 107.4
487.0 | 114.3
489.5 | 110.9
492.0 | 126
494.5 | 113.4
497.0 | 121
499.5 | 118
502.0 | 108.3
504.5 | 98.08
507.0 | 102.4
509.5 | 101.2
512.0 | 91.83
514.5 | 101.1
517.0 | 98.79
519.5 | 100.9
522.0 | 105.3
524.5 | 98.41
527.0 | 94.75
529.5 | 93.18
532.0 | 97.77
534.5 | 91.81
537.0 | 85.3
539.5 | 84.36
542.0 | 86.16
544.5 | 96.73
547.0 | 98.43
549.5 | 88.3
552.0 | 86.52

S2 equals 2.9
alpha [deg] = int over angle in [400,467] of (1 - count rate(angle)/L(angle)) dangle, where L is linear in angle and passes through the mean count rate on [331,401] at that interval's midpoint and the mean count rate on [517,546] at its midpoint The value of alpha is -2.7 deg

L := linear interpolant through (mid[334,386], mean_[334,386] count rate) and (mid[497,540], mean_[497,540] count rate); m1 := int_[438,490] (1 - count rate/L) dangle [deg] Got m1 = -2.60 deg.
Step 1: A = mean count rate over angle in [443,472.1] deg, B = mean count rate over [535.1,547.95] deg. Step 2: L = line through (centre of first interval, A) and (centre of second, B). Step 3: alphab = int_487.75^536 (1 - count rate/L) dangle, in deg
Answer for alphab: -3.2 deg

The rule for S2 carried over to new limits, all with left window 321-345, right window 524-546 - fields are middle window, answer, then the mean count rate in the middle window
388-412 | -0.50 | 115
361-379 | 1.69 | 106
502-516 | -0.56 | 99.8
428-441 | 0.10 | 107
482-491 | -0.96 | 110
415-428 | -0.26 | 112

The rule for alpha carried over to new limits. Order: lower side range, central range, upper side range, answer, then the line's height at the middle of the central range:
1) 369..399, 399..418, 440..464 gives -0.5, 111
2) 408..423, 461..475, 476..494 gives 0.2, 112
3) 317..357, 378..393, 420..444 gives 0.1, 115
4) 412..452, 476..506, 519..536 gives -2.6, 102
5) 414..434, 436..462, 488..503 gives 0.9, 113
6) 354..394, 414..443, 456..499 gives 0.5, 111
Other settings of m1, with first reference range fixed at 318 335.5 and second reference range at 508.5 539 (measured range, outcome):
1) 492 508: -1.9 deg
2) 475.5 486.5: -0.3 deg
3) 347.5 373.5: 2.2 deg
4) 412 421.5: -0.2 deg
